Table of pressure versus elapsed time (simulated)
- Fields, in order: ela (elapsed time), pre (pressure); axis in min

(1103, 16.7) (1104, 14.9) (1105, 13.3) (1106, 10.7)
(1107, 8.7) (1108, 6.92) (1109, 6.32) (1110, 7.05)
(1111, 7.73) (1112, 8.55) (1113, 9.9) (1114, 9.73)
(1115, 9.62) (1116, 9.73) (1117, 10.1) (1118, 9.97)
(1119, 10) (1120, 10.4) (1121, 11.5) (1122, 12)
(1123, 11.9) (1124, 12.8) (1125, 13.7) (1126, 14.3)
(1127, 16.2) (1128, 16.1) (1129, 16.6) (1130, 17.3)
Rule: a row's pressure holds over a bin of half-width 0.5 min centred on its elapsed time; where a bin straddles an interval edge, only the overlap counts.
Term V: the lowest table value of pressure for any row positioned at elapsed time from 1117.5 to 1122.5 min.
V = 9.97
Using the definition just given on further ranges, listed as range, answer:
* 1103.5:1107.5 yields 8.7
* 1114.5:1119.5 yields 9.62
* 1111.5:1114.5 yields 8.55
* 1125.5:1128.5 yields 14.3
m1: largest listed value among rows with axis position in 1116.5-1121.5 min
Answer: 11.5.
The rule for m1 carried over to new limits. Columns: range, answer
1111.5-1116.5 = 9.9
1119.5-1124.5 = 12.8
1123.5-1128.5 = 16.2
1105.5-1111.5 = 10.7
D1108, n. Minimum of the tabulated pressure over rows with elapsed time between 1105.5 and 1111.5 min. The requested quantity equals 6.32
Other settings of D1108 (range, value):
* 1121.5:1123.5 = 11.9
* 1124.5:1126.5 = 13.7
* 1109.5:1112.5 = 7.05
